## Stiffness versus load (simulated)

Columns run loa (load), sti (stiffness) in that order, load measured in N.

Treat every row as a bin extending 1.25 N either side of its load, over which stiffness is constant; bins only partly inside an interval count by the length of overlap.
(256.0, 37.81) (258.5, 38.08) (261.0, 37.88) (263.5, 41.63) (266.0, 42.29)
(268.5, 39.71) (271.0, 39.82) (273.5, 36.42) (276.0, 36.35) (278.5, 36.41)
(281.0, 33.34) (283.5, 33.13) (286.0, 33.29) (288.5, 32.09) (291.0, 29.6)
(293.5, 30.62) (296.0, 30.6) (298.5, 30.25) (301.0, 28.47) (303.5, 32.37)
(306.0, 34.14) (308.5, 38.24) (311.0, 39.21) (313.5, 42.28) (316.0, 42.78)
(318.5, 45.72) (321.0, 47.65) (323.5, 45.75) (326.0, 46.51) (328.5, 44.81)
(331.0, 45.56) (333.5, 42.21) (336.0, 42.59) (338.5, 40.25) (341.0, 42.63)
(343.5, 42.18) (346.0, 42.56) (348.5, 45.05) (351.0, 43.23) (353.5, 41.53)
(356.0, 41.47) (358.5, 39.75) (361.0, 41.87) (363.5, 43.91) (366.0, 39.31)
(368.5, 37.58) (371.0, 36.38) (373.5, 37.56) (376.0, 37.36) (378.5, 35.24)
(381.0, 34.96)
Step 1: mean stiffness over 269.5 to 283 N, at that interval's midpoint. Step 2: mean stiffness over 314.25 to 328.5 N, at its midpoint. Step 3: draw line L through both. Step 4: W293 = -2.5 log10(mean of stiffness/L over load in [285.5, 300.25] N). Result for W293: 0.272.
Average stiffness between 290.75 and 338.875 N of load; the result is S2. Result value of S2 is 39.2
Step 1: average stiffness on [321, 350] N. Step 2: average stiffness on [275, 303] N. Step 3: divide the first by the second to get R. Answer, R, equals 1.4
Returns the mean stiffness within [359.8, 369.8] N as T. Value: 40.6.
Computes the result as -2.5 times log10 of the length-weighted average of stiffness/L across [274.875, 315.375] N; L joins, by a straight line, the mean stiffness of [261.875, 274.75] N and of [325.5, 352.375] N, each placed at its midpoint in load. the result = 0.21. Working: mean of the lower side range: 39.9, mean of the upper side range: 43.3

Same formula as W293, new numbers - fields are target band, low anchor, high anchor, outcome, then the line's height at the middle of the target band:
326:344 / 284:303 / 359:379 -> -0.22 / 35.2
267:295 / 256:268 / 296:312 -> 0.07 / 36.9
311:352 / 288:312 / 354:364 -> -0.17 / 37.3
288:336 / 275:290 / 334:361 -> -0.02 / 37.7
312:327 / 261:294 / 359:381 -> -0.21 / 37.1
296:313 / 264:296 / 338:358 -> 0.12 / 37.8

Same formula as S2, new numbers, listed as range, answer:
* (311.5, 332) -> 44.9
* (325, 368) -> 42.6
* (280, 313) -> 32.9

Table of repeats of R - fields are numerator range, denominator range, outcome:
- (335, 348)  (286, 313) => 1.28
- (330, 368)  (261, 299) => 1.20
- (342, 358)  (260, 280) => 1.10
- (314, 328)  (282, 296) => 1.44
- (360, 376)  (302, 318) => 1.02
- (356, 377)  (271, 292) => 1.15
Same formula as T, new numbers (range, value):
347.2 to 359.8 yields 42.2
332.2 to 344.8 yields 42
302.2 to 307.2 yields 33.2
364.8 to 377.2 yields 37.6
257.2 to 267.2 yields 39.9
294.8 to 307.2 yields 31.2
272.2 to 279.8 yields 36.4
